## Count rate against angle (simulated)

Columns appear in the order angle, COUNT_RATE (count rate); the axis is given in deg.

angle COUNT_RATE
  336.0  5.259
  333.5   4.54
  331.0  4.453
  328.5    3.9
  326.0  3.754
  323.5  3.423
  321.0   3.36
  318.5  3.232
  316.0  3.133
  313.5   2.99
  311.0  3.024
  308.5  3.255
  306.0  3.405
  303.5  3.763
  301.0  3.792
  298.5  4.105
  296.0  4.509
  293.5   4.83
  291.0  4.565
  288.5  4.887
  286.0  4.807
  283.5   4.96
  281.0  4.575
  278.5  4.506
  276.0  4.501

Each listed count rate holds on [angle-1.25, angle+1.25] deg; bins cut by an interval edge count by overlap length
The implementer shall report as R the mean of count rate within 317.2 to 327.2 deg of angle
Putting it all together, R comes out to 3.44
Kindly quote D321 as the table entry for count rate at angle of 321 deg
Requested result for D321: 3.36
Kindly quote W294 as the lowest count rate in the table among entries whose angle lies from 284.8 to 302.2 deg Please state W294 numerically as 3.792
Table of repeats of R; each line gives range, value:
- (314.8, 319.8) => 3.18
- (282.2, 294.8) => 4.81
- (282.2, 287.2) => 4.88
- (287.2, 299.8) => 4.58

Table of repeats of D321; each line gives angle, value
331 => 4.453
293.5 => 4.83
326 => 3.754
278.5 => 4.506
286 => 4.807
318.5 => 3.232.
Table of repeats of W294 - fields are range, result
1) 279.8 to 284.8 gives 4.575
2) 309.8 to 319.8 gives 2.99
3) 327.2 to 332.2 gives 3.9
